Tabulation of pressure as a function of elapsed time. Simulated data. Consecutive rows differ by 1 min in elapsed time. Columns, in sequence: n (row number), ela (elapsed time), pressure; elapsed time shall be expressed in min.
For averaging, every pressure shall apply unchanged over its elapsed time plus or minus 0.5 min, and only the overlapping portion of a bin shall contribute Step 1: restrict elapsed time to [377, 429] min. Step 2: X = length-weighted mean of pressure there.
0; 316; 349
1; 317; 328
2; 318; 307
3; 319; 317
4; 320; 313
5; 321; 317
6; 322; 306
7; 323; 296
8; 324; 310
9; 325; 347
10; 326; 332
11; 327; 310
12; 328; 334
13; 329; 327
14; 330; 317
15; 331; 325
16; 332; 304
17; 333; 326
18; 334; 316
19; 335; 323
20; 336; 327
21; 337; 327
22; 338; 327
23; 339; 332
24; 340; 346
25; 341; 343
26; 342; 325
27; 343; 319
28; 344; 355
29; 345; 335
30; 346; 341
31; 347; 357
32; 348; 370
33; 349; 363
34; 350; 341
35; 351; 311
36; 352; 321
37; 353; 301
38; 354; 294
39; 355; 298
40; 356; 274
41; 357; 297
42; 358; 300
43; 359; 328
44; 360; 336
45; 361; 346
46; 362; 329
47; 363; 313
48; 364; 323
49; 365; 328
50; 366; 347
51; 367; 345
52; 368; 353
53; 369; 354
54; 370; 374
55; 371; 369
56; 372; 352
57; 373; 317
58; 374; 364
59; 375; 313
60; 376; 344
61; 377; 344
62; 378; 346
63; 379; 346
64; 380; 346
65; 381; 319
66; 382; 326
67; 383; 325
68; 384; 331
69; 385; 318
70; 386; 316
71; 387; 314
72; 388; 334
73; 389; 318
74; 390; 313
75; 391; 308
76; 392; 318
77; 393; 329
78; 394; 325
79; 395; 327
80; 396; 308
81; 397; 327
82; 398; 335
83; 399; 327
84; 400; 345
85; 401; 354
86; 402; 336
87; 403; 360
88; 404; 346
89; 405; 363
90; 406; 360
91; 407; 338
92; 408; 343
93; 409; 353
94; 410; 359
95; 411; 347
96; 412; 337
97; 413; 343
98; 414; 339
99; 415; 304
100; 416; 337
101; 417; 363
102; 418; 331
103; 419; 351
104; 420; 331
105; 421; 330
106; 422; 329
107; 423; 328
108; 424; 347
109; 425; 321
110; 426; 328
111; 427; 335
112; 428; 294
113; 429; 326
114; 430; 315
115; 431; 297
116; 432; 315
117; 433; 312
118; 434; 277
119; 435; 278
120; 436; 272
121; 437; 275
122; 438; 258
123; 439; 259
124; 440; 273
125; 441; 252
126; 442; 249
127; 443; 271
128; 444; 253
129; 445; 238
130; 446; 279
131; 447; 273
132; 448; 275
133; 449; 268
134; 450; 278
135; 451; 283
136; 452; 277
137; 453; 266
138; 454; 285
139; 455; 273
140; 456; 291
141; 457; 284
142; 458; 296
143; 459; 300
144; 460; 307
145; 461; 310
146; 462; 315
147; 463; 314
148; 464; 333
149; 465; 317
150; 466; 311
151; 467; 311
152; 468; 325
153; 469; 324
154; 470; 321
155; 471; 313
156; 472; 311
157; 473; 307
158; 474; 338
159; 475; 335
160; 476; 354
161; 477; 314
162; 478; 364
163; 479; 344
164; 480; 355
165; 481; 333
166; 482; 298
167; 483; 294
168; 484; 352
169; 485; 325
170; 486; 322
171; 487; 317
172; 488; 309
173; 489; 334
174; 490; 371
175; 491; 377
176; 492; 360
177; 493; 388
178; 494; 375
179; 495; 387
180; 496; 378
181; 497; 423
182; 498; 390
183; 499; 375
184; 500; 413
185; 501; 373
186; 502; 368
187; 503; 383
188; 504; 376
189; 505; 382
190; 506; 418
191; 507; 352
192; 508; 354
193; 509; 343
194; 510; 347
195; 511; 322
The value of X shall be 334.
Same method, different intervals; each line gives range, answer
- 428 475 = 292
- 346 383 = 333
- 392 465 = 311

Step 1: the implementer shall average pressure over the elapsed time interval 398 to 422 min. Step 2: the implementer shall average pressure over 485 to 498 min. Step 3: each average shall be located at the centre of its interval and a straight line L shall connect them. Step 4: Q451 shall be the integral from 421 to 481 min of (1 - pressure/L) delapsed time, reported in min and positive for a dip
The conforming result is 8.7 min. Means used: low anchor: 343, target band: 301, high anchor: 361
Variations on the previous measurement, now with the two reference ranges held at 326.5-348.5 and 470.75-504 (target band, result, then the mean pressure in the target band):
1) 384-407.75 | 0.5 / 331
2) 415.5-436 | 1.3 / 321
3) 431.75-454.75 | 4.9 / 272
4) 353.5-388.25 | 0.6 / 330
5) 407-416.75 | 0.0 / 341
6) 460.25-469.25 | 0.8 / 317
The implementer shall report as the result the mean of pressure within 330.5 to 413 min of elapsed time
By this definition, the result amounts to 333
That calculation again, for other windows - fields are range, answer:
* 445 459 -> 278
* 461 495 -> 333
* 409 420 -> 341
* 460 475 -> 318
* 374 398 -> 327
